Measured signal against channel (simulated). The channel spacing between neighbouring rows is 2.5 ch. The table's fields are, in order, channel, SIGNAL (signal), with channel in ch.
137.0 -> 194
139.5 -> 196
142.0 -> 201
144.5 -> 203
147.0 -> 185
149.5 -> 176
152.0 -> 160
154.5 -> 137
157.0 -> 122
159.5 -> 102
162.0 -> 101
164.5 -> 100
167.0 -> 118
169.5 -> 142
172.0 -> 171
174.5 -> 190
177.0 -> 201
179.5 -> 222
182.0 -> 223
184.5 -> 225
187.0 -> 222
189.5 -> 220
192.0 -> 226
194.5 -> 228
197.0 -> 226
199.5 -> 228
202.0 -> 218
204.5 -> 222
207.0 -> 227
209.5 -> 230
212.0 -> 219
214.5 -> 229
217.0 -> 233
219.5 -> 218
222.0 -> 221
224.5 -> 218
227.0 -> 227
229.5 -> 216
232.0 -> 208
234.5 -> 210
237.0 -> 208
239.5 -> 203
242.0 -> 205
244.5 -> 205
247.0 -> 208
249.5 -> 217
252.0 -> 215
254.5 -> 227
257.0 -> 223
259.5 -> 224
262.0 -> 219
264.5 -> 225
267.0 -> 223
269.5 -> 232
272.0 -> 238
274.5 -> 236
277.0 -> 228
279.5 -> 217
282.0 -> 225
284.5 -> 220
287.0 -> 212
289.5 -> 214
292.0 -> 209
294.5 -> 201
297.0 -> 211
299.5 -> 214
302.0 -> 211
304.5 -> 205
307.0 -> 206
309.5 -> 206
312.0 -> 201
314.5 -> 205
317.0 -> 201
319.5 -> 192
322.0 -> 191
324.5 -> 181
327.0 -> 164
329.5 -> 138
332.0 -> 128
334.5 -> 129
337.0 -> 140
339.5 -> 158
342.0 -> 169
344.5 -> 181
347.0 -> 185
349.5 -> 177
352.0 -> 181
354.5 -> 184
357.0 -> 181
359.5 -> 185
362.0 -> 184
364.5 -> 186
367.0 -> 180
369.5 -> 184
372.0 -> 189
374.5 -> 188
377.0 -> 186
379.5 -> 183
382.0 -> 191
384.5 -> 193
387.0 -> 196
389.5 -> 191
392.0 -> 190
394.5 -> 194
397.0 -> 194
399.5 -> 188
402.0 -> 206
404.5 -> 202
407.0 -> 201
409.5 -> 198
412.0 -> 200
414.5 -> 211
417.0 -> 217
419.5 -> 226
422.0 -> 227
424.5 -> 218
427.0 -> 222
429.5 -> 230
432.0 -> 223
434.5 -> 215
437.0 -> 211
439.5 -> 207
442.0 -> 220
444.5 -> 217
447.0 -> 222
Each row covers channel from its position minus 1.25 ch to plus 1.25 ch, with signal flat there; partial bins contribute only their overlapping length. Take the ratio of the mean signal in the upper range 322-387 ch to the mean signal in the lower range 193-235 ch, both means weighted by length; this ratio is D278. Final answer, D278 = 0.78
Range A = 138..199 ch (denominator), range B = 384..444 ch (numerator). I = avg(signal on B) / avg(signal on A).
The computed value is 1.16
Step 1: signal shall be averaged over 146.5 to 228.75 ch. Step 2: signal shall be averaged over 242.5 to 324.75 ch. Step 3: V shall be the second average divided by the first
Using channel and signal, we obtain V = 1.1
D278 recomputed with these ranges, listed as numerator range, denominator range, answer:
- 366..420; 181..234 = 0.88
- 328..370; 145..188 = 1.02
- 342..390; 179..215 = 0.82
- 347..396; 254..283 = 0.82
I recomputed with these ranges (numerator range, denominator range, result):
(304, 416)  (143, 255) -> 0.93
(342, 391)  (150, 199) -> 1.05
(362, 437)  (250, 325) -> 0.94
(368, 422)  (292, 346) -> 1.08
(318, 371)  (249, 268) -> 0.77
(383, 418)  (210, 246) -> 0.92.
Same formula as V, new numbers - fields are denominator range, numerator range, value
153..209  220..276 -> 1.18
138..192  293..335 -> 1.09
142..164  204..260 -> 1.46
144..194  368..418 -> 1.13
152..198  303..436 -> 1.08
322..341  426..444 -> 1.44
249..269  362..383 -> 0.84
